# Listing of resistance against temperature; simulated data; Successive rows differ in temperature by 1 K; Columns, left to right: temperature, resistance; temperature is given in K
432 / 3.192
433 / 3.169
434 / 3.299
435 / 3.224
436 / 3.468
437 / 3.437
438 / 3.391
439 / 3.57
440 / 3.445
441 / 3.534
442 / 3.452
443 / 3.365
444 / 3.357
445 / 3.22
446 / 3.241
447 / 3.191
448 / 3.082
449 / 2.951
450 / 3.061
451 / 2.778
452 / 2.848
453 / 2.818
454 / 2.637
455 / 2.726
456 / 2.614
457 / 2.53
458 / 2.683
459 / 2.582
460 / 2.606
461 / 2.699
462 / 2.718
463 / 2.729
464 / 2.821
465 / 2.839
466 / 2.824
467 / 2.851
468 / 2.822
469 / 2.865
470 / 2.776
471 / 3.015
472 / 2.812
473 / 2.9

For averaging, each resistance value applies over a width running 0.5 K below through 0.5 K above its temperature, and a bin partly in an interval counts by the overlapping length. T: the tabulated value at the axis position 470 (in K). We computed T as 2.776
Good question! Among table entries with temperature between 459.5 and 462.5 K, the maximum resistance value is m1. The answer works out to 2.718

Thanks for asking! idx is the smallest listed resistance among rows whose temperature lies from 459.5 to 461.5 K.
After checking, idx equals 2.606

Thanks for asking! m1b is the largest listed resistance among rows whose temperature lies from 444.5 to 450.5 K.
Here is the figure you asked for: 3.241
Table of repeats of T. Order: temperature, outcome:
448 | 3.082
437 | 3.437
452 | 2.848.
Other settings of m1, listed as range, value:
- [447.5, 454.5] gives 3.082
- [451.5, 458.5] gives 2.848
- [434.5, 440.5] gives 3.57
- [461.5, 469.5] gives 2.865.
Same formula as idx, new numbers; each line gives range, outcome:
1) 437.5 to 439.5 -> 3.391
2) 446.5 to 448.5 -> 3.082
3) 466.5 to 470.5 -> 2.776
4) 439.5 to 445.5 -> 3.22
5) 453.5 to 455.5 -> 2.637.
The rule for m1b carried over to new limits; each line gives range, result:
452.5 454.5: 2.818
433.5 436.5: 3.468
